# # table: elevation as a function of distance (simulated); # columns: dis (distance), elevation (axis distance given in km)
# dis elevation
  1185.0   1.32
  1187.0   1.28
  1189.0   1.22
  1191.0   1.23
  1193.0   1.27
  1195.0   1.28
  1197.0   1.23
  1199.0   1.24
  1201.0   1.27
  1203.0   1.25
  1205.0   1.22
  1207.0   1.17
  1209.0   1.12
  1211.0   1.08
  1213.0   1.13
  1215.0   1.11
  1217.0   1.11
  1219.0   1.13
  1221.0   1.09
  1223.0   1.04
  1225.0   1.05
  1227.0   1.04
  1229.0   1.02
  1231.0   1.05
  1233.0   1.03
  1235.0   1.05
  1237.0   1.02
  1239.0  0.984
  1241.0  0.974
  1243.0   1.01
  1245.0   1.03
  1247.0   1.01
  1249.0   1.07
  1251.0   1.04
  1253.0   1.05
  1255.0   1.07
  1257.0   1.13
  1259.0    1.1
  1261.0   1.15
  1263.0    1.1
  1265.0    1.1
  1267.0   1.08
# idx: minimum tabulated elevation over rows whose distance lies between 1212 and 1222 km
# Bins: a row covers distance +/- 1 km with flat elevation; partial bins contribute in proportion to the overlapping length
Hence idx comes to 1.09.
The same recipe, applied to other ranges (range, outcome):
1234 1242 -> 0.974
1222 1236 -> 1.02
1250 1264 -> 1.04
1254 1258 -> 1.07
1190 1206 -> 1.22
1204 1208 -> 1.17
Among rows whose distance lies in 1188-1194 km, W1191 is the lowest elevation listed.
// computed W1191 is 1.22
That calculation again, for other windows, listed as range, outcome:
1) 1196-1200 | 1.23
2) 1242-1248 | 1.01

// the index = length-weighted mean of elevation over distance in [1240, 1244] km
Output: 0.992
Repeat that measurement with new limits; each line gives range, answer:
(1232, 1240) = 1.02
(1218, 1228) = 1.07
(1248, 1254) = 1.05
